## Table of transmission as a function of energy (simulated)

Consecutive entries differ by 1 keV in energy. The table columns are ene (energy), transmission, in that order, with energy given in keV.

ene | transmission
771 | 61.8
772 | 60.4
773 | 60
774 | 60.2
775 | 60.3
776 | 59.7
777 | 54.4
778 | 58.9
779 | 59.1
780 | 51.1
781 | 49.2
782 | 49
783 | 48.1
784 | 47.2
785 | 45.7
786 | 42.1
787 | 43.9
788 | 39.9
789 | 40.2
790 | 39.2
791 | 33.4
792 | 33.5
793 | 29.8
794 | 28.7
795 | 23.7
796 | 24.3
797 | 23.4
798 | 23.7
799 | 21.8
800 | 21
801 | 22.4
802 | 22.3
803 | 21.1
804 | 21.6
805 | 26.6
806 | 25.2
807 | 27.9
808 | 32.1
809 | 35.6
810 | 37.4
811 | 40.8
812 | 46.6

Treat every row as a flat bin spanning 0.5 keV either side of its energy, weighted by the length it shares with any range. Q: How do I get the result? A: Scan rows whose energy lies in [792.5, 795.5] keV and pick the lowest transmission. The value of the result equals 23.7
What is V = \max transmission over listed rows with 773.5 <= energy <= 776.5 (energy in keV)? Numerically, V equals 60.3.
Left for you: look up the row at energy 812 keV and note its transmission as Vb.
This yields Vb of 46.6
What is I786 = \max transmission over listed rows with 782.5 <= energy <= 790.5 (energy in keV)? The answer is 48.1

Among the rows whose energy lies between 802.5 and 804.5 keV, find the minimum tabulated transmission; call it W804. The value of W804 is 21.1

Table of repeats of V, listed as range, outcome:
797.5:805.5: 26.6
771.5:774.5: 60.4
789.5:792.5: 39.2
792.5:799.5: 29.8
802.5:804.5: 21.6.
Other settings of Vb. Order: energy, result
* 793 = 29.8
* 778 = 58.9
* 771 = 61.8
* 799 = 21.8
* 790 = 39.2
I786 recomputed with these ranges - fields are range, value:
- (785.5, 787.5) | 43.9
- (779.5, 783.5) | 51.1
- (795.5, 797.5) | 24.3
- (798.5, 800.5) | 21.8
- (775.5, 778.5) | 59.7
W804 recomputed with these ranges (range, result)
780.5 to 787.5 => 42.1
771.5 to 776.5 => 59.7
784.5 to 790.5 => 39.2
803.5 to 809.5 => 21.6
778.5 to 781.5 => 49.2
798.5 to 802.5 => 21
